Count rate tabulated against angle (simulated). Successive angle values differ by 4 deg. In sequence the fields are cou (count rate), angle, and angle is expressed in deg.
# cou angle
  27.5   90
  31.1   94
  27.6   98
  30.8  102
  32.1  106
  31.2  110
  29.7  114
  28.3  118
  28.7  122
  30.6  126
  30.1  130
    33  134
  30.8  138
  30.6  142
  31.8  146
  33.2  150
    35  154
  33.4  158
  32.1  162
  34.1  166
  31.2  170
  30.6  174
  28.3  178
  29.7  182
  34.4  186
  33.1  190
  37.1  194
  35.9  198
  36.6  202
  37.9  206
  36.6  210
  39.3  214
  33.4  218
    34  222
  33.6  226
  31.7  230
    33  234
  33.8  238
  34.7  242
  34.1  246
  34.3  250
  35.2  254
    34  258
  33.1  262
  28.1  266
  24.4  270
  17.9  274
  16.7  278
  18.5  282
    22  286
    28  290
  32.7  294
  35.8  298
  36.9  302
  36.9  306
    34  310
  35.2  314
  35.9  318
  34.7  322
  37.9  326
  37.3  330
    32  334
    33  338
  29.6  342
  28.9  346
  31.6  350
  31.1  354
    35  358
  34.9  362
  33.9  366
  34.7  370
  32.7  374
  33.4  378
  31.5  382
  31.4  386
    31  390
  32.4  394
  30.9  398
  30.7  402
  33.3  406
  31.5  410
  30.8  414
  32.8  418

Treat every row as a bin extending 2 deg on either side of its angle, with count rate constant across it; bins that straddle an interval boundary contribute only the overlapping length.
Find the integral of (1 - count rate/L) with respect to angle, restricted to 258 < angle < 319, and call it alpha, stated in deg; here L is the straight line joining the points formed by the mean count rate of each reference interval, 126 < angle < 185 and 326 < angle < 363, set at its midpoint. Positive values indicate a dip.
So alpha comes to 6.4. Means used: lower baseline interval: 31.7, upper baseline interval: 32.8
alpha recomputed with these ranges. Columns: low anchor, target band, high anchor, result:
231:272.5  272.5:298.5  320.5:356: 6.8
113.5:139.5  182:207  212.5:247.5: -1.9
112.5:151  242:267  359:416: -1.6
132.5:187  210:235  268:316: -3.5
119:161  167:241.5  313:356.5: -3.9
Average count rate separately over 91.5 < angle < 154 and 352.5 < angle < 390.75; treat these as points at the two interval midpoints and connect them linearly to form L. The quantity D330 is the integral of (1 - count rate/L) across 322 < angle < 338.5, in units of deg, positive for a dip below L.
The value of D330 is -1.3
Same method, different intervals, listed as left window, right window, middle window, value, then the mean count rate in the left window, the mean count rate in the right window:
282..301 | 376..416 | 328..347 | -1.42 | 28.8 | 31.7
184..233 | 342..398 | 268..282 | 5.98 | 35.3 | 32.3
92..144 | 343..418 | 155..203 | -3.47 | 30.4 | 32.2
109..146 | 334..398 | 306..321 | -1.60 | 30.4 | 32.3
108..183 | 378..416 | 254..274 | 1.37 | 31.2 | 31.6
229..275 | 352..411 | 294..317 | -2.57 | 31.5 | 32.6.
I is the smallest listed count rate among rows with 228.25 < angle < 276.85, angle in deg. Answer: 17.9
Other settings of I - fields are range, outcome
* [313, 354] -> 28.9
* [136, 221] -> 28.3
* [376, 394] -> 31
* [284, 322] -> 22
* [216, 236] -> 31.7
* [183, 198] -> 33.1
